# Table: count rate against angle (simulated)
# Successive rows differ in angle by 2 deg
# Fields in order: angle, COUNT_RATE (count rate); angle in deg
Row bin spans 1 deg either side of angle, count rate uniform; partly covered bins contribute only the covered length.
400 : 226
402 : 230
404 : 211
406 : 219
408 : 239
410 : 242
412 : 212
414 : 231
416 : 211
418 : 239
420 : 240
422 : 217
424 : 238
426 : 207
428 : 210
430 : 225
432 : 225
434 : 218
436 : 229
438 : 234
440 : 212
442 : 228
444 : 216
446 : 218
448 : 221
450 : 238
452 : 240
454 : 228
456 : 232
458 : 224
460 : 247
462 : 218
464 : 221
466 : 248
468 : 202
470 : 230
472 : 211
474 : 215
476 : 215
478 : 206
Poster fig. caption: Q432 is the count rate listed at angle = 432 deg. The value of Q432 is 225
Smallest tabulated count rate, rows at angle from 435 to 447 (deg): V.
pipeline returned 212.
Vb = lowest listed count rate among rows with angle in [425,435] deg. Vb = 207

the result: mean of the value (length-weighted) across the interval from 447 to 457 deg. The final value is 232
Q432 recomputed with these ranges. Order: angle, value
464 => 221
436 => 229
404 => 211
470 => 230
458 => 224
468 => 202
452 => 240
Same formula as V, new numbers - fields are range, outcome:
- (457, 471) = 202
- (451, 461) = 224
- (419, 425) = 217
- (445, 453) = 218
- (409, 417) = 211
